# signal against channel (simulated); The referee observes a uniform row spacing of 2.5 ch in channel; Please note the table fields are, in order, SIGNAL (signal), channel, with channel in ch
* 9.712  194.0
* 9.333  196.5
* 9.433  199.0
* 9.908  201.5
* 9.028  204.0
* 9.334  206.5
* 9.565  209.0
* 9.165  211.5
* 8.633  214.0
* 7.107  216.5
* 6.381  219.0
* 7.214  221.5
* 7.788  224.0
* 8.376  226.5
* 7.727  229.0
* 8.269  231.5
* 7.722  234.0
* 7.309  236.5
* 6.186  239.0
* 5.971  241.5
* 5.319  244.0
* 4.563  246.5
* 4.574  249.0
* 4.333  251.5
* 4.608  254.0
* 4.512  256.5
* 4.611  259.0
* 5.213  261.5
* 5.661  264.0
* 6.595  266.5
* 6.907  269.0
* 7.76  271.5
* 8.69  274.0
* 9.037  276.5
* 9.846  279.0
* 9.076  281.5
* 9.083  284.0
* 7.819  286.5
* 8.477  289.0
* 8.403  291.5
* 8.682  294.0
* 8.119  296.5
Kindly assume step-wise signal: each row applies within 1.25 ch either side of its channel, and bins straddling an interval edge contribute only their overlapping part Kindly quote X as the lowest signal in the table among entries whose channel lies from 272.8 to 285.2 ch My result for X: 8.69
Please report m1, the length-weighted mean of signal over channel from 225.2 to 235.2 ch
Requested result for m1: 8.02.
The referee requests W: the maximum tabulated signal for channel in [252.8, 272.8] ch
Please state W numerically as 7.76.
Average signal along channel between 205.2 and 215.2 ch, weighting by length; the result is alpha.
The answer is 9.18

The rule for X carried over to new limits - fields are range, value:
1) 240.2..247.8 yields 4.563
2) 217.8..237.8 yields 6.381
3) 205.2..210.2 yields 9.334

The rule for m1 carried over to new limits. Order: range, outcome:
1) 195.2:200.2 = 9.39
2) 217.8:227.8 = 7.45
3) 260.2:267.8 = 5.82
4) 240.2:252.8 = 4.96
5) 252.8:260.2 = 4.58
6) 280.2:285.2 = 9.09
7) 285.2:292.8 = 8.24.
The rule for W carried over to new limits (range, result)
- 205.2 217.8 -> 9.565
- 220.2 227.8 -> 8.376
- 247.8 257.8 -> 4.608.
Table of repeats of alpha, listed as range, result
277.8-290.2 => 8.86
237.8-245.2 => 5.83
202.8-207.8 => 9.19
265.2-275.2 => 7.47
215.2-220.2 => 6.77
